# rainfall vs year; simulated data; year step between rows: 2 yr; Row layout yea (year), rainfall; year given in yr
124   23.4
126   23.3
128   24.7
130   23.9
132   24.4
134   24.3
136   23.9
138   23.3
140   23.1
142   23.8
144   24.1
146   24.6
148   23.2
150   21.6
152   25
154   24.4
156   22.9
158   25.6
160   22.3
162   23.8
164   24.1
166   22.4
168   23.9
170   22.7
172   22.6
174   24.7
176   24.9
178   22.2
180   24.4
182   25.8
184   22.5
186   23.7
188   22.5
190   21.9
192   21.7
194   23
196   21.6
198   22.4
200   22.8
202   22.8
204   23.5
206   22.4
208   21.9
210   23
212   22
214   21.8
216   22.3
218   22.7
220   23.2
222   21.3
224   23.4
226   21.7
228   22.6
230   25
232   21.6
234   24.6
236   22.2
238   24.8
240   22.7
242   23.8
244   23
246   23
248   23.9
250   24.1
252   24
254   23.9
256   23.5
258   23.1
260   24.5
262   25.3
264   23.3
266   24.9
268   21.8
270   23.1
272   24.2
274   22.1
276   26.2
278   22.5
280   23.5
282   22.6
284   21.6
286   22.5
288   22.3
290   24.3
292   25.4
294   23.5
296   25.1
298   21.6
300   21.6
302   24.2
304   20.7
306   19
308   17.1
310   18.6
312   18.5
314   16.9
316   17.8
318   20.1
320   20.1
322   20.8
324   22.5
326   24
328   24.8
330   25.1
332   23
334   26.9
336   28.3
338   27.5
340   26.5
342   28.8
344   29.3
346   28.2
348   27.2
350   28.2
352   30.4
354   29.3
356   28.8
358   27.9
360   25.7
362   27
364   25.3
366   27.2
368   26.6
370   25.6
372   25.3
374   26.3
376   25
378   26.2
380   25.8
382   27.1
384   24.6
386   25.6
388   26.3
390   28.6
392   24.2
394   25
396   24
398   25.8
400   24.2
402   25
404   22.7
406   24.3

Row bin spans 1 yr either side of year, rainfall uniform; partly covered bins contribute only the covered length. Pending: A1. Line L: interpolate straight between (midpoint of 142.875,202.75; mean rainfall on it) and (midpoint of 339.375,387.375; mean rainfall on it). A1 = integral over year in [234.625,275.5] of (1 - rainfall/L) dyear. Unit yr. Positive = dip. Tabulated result 2.16 yr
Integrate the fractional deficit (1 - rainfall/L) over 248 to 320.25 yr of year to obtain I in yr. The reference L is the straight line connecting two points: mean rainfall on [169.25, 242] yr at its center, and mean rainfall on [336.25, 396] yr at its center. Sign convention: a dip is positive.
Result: 7.1 yr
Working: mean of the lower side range 22.9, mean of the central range 22.4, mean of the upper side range 26.8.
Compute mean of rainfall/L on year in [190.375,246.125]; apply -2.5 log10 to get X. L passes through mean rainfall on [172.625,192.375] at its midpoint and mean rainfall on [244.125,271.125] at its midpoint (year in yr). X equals 0.04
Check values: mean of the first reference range 23.5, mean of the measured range 22.7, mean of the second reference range 23.7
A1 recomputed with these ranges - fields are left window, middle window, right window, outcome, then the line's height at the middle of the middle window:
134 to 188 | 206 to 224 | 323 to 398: 1.5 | 24.4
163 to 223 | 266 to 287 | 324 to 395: 1.4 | 24.7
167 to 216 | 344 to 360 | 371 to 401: -2.1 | 25.1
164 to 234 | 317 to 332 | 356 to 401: 1.5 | 25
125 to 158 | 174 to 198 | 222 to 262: 0.5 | 23.7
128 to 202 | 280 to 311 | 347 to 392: 4.2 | 25.6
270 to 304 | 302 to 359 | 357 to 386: 1.5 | 24.7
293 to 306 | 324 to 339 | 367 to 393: -1.0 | 23.9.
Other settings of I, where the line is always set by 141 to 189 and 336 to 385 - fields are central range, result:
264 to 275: 1.0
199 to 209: 0.7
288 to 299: 0.9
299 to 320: 5.4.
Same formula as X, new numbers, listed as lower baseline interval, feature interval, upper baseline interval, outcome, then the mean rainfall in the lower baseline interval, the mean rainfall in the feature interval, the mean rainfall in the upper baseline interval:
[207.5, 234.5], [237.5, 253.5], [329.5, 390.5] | -0.012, 22.6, 23.6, 26.9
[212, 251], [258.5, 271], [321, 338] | -0.011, 23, 23.8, 24.6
